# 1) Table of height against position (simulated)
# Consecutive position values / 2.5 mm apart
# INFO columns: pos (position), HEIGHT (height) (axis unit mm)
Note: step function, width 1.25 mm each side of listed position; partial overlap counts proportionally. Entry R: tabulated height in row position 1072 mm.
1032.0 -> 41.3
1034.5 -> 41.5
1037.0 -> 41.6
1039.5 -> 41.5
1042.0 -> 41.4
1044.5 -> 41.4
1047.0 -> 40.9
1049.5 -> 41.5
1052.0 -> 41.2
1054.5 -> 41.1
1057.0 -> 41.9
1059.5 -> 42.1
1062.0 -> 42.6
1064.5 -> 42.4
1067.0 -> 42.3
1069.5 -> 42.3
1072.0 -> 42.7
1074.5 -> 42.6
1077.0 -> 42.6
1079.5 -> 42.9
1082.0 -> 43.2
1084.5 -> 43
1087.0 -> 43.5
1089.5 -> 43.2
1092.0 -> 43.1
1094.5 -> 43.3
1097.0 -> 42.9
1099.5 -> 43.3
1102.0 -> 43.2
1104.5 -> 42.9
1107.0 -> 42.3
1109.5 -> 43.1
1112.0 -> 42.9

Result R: 42.7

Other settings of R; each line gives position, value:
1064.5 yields 42.4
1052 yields 41.2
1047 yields 40.9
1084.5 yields 43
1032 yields 41.3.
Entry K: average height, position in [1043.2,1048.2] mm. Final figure 41.2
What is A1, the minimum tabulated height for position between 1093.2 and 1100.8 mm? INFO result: 42.9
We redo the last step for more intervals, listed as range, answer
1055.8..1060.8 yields 41.9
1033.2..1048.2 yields 40.9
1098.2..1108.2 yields 42.3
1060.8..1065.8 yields 42.4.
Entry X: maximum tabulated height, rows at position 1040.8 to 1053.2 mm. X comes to 41.5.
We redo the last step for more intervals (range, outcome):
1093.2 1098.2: 43.3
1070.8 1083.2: 43.2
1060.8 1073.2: 42.7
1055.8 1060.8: 42.1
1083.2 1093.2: 43.5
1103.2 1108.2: 42.9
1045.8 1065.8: 42.6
